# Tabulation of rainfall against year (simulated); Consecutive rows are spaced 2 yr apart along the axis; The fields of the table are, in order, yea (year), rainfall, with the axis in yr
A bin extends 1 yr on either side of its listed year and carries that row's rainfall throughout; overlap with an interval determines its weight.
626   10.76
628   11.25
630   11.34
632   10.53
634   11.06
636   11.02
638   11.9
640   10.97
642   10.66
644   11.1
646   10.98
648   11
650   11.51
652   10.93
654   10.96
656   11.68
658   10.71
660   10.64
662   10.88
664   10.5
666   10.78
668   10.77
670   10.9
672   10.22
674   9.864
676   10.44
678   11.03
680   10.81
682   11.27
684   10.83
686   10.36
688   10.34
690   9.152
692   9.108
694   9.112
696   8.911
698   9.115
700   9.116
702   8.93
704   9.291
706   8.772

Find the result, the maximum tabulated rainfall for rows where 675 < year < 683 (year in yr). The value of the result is 11.27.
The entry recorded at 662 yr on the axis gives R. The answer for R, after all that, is 10.88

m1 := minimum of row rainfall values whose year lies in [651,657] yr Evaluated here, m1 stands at 10.93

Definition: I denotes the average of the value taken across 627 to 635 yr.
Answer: 11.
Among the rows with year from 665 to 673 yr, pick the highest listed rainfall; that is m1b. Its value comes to 10.9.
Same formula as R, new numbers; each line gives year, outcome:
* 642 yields 10.66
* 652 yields 10.93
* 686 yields 10.36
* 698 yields 9.115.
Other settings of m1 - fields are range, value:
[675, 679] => 10.44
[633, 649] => 10.66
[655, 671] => 10.5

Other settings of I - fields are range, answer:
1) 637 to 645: 11.2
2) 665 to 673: 10.7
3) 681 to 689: 10.7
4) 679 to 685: 11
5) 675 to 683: 10.9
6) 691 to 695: 9.11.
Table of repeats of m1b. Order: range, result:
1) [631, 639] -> 11.9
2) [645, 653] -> 11.51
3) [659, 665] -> 10.88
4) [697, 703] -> 9.116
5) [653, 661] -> 11.68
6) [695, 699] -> 9.115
